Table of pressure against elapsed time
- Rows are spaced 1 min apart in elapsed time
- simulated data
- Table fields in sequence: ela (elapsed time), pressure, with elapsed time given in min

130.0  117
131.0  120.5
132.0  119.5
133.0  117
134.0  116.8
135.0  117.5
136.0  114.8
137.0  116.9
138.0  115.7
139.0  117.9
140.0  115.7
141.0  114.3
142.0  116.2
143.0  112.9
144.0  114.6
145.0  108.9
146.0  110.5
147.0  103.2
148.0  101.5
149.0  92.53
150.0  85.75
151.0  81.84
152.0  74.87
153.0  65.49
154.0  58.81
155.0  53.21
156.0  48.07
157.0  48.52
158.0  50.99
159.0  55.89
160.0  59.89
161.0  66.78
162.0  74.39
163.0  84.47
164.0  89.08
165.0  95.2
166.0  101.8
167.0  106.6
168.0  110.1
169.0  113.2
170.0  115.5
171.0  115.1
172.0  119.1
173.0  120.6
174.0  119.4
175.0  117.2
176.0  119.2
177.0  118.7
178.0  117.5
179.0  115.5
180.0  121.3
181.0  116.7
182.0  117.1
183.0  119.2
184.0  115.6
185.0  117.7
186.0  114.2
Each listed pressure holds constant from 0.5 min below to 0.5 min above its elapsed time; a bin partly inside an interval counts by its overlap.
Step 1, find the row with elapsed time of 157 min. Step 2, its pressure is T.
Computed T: 48.52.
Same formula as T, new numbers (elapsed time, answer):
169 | 113.2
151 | 81.84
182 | 117.1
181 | 116.7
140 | 115.7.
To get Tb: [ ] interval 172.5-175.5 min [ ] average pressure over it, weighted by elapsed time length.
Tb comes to 119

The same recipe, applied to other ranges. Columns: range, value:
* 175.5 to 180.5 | 118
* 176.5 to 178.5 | 118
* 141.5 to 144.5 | 115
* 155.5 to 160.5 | 52.7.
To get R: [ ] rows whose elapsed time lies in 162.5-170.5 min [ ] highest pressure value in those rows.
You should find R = 115.5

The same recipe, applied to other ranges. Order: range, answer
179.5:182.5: 121.3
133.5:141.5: 117.9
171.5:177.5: 120.6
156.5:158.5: 50.99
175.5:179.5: 119.2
